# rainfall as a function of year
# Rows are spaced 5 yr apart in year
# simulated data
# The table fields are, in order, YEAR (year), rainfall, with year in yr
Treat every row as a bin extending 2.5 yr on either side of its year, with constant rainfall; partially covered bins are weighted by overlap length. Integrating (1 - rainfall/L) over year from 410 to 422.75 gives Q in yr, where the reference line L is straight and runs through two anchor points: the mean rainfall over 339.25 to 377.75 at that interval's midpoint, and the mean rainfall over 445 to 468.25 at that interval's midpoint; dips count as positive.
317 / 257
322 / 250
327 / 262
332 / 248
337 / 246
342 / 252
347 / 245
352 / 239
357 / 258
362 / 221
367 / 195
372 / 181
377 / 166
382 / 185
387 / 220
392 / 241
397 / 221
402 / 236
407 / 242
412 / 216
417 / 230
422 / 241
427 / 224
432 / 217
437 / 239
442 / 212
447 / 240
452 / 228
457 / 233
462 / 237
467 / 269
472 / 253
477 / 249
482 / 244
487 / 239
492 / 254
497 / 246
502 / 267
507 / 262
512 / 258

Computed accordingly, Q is 0.3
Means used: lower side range 222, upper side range 240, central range 228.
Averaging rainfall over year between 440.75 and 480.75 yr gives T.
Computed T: 241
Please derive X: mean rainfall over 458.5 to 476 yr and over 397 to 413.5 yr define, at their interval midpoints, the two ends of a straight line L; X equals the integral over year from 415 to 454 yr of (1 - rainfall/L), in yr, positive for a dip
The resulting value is 1.9 yr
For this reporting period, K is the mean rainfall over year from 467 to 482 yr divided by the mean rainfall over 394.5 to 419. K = 1.10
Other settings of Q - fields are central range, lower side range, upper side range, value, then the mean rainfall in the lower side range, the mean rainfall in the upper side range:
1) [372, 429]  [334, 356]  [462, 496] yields 6.8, 246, 250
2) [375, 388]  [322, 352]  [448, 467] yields 3.0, 250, 238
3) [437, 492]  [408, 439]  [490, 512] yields 0.6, 228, 257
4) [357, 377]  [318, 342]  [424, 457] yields 3.4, 252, 227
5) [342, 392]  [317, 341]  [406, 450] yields 5.7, 252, 229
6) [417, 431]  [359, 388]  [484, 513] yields -0.8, 194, 254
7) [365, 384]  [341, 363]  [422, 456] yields 4.6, 244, 228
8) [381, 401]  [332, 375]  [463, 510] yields 1.4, 230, 253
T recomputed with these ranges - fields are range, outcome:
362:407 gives 208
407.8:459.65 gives 228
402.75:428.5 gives 231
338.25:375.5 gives 226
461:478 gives 254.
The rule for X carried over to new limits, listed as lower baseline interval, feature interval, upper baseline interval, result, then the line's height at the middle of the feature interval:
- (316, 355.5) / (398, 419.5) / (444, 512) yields 1.6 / 249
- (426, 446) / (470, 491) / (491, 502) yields -0.1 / 246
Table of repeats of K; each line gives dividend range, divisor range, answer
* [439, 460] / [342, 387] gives 1.07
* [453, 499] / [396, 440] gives 1.07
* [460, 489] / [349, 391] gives 1.19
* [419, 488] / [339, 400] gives 1.08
